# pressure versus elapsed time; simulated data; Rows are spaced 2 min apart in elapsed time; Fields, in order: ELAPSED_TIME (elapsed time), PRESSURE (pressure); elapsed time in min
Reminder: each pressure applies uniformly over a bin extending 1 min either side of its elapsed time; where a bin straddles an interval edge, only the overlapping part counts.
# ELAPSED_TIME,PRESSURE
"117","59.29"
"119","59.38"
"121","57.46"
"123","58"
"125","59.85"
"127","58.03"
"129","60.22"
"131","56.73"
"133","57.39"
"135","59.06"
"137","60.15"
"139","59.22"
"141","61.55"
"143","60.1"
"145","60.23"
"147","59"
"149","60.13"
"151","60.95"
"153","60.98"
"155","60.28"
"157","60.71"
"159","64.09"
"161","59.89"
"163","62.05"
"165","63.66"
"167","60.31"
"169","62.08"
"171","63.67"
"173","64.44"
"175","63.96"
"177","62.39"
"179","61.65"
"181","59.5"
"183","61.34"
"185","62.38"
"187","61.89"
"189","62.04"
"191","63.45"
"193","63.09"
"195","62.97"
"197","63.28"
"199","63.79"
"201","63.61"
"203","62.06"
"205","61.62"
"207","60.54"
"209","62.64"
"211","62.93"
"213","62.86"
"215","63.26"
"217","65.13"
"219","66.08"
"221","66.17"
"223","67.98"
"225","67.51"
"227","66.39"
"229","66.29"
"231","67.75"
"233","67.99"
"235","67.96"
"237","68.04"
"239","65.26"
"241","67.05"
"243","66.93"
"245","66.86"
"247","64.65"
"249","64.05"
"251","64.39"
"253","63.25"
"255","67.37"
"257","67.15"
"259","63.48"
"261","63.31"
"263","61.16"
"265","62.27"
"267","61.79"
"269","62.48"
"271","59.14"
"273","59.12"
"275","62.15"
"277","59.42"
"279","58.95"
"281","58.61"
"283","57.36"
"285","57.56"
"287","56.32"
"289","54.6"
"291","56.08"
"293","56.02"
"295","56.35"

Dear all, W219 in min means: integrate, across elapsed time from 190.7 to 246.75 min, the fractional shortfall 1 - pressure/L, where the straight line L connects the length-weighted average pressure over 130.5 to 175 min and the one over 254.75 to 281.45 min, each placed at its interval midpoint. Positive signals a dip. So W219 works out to -3.3 min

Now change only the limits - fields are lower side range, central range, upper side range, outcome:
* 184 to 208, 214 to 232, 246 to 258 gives -0.7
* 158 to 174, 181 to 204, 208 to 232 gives 0.5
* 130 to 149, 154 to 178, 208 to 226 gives -0.4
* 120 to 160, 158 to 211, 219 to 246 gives 0.7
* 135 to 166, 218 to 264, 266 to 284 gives -4.4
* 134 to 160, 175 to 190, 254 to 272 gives -0.1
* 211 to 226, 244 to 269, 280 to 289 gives -1.4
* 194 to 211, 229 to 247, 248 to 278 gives -1.3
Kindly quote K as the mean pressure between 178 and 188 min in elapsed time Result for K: 61.4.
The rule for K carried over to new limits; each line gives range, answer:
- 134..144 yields 60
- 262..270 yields 61.9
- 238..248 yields 66.2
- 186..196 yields 62.7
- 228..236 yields 67.5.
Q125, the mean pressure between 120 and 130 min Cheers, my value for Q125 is 58.7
